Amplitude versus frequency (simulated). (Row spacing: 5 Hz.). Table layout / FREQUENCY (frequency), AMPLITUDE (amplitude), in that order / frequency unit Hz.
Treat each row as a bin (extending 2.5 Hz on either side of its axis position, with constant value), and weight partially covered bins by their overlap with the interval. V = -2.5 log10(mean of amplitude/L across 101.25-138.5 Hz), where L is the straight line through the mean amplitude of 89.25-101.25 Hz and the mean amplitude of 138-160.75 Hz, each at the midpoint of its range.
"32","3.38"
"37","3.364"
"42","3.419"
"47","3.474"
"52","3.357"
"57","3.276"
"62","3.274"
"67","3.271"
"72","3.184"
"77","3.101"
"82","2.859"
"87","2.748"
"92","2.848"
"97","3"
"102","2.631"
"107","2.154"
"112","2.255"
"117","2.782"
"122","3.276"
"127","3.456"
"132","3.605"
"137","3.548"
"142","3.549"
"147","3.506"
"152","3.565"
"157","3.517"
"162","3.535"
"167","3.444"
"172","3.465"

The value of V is 0.08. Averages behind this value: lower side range 2.88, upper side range 3.54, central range 2.96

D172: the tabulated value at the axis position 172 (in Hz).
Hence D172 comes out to 3.465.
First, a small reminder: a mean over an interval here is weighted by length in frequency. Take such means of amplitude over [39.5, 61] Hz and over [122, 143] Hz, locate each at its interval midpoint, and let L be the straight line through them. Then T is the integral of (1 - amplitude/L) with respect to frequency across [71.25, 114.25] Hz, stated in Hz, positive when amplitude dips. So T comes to 8.8 Hz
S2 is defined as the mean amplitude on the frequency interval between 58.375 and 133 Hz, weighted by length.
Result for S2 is 2.95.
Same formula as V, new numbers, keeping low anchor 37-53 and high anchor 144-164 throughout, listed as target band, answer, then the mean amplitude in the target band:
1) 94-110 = 0.32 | 2.59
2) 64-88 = 0.13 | 3.06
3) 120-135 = 0.02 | 3.45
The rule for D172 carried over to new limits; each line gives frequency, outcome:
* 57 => 3.276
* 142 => 3.549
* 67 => 3.271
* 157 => 3.517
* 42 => 3.419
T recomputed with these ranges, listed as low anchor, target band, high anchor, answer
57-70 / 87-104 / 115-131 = 2.2 Hz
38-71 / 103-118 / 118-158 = 4.6 Hz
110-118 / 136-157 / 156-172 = -2.7 Hz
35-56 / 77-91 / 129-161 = 2.4 Hz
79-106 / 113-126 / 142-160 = 0.6 Hz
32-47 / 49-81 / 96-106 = -1.3 Hz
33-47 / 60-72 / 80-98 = -0.6 Hz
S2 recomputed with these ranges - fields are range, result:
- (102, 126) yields 2.67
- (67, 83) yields 3.1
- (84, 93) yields 2.79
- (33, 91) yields 3.21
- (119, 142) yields 3.46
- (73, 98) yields 2.92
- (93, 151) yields 3.08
